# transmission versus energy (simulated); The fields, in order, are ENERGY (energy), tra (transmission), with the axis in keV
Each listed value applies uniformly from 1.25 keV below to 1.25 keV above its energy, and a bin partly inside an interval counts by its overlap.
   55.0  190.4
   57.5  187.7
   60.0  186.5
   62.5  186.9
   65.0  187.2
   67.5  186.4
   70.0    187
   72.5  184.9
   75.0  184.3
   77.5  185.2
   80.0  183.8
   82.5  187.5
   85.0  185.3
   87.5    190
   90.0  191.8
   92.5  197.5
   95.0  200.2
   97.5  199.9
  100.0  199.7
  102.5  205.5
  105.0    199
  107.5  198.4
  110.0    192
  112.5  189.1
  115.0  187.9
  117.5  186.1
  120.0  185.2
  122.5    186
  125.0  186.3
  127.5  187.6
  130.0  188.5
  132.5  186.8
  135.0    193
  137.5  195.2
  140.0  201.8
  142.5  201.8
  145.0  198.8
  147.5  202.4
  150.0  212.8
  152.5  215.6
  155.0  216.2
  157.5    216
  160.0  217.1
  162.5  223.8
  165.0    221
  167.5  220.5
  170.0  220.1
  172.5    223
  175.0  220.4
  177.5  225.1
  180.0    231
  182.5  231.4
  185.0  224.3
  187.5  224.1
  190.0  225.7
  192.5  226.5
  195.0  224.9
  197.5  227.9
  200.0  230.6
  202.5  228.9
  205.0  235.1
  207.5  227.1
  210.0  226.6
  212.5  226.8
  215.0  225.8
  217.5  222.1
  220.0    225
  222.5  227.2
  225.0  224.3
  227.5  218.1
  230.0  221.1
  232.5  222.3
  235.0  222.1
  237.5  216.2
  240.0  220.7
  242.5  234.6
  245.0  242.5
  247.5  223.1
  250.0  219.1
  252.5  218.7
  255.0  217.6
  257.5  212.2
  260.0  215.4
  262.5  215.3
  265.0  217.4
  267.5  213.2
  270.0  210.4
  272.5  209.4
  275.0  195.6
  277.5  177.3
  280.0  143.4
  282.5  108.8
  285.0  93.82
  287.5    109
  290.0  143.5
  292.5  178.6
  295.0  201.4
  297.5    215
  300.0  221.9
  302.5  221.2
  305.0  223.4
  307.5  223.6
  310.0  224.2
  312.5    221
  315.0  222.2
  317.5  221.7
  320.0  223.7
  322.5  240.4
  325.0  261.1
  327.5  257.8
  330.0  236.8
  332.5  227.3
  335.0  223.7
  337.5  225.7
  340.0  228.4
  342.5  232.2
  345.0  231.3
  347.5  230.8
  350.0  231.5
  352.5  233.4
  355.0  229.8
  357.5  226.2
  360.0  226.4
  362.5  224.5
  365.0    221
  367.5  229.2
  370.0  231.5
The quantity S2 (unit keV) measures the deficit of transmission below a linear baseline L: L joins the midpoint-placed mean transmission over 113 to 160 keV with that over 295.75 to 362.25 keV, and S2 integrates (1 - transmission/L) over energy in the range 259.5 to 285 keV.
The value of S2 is 3.99 keV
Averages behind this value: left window 198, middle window 185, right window 229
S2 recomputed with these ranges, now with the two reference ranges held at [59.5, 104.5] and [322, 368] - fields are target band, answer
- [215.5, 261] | -1.47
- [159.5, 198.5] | -3.44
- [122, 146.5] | 0.76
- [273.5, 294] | 7.13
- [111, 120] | 0.39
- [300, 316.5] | 0.30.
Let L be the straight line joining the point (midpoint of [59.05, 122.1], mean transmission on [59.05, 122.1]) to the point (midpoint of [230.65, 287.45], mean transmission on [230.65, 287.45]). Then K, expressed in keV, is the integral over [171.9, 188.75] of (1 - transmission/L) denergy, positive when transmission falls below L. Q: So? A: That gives -2.6 keV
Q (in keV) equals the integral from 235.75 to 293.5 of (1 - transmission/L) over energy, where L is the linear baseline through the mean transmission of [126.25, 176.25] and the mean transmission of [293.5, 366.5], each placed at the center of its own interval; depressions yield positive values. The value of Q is 7.09 keV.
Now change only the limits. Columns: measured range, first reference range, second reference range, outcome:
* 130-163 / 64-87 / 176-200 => 1.0 keV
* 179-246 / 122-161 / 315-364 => -4.6 keV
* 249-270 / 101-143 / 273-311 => -4.0 keV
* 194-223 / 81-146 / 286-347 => -3.3 keV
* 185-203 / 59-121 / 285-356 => -2.1 keV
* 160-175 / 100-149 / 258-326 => -2.0 keV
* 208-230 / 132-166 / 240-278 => -1.2 keV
